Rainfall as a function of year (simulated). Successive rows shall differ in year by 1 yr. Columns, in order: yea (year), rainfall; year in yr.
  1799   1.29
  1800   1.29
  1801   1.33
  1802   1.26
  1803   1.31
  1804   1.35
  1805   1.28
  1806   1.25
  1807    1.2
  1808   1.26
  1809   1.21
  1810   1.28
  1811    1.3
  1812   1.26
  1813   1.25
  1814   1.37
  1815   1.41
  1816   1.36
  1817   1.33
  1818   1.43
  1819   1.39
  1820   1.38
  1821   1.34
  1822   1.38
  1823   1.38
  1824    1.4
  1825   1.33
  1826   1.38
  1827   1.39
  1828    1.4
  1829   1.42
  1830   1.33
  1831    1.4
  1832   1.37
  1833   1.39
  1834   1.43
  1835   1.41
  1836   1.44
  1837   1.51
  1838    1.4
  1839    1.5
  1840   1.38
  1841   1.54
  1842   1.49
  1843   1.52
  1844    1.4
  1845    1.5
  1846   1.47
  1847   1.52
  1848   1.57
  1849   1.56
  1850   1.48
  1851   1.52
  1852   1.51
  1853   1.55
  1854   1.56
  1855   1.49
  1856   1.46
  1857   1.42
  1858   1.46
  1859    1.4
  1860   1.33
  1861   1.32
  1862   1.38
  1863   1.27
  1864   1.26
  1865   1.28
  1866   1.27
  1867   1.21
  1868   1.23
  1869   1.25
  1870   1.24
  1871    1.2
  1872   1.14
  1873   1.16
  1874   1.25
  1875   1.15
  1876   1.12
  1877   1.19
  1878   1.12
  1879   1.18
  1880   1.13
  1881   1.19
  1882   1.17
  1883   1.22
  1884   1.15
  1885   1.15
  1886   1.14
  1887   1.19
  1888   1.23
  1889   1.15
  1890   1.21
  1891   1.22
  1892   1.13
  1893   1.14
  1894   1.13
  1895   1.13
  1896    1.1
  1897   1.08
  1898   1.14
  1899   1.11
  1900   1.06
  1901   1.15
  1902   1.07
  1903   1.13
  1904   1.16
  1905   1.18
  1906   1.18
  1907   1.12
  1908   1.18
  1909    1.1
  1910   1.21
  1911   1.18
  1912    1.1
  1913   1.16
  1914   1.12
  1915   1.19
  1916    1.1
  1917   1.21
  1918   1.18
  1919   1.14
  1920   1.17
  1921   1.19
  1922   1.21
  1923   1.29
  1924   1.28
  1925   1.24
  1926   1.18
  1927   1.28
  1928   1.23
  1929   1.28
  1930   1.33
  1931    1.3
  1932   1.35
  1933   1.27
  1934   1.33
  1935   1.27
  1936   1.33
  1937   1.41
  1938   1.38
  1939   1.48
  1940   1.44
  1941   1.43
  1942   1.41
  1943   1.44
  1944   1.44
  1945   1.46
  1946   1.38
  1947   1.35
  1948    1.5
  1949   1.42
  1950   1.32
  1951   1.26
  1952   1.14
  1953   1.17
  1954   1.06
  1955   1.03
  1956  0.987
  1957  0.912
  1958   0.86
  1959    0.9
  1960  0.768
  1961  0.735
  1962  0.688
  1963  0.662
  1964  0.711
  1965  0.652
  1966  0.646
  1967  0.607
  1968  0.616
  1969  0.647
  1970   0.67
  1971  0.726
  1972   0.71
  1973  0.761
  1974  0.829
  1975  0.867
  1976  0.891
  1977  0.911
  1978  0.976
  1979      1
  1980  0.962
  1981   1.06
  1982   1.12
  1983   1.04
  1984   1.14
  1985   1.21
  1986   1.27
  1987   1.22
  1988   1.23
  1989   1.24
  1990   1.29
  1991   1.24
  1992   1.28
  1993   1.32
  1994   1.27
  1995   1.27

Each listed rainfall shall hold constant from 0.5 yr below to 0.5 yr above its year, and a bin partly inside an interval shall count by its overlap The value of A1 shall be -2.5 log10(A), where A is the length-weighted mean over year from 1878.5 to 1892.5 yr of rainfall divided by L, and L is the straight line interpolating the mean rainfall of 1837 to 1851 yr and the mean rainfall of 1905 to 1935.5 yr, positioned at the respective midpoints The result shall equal 0.14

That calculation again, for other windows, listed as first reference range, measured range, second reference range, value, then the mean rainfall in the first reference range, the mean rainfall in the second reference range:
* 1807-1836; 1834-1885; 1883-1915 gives -0.077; 1.36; 1.15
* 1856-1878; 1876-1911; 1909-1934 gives 0.082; 1.26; 1.22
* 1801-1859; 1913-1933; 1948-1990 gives -0.116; 1.4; 0.953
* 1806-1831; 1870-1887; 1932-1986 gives 0.047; 1.34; 1.06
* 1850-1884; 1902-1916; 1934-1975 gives 0.027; 1.29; 1.06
